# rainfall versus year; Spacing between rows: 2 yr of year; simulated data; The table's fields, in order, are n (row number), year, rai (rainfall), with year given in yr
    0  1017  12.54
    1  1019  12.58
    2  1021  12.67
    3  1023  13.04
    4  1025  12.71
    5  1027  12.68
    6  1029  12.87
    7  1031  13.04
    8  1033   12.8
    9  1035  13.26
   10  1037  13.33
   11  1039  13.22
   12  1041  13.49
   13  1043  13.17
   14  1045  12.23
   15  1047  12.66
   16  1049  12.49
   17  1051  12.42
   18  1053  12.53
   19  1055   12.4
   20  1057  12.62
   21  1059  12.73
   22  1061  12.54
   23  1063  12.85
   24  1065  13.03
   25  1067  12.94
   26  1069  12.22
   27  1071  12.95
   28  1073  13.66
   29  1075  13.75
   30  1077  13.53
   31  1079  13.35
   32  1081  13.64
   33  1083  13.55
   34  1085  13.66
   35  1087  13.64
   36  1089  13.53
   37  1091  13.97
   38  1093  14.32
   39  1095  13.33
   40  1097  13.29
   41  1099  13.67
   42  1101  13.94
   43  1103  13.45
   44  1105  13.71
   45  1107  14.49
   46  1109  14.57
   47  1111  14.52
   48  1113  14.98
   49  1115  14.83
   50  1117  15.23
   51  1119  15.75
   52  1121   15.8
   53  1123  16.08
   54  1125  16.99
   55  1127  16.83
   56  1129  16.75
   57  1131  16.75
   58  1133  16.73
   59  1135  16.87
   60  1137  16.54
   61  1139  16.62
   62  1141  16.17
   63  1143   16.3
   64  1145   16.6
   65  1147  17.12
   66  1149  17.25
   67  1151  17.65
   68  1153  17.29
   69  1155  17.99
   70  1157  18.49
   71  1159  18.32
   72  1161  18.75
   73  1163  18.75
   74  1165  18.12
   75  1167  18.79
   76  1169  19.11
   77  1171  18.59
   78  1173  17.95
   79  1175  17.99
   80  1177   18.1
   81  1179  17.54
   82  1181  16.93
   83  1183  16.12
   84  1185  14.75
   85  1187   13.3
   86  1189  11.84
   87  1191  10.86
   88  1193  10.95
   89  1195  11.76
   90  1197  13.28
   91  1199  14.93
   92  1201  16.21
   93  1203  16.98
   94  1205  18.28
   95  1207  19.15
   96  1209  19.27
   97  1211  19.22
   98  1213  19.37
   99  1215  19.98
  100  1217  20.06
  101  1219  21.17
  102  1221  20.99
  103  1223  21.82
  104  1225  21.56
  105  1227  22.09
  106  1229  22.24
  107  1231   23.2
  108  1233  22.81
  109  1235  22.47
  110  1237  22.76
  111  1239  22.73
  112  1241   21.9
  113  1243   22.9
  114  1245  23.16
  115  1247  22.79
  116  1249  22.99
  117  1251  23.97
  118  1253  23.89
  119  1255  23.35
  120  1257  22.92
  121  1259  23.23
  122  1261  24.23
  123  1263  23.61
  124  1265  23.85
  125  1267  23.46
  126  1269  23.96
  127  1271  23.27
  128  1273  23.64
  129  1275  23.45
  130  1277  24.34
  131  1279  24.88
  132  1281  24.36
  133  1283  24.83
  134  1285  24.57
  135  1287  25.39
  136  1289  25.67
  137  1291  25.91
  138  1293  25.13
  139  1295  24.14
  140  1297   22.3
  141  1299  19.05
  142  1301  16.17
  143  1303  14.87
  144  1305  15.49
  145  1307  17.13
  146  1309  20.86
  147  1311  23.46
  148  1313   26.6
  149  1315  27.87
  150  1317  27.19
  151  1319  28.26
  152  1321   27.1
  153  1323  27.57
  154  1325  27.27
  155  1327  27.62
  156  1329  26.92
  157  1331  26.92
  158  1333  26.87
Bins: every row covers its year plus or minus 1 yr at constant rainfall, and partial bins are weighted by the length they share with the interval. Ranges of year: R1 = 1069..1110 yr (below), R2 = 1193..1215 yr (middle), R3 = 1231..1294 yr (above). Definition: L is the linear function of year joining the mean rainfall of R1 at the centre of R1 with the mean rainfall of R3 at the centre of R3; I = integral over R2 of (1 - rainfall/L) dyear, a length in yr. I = 4.0 yr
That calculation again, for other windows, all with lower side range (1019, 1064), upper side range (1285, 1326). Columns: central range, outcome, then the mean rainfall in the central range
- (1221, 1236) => -1.4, 22.2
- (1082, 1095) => 0.8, 13.7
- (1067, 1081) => 0.9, 13.2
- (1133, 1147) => 0.1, 16.6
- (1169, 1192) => 3.0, 16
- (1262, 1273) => -0.9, 23.6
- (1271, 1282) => -0.9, 24.1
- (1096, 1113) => 1.5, 14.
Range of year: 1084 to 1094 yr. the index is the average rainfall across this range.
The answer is 13.8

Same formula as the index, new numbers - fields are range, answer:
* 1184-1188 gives 14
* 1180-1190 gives 14.6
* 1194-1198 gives 12.5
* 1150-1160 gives 17.9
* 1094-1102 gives 13.6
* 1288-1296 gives 25.2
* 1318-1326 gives 27.6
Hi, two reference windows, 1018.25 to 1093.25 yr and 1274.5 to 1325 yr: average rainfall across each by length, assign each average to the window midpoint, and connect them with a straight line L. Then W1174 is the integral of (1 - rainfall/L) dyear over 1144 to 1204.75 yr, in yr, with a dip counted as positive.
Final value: 5.44 yr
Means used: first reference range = 13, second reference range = 23.5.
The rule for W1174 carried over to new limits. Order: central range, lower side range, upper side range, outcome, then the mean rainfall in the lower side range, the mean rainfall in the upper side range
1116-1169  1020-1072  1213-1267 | 1.5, 12.8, 22.5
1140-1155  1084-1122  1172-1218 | -1.7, 14.2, 16.3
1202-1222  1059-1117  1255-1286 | 1.1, 13.7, 23.9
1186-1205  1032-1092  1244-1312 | 5.5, 13.1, 22.8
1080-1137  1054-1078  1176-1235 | -1.6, 12.9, 17.8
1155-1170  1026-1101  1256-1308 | -1.0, 13.1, 22.7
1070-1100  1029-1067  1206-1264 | 2.2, 12.8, 22.1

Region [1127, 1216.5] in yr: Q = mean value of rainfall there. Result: 16.8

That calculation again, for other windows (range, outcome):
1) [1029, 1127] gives 13.7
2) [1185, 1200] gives 12.6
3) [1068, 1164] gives 15.4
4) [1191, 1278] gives 21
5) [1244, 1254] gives 23.4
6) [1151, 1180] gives 18.2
